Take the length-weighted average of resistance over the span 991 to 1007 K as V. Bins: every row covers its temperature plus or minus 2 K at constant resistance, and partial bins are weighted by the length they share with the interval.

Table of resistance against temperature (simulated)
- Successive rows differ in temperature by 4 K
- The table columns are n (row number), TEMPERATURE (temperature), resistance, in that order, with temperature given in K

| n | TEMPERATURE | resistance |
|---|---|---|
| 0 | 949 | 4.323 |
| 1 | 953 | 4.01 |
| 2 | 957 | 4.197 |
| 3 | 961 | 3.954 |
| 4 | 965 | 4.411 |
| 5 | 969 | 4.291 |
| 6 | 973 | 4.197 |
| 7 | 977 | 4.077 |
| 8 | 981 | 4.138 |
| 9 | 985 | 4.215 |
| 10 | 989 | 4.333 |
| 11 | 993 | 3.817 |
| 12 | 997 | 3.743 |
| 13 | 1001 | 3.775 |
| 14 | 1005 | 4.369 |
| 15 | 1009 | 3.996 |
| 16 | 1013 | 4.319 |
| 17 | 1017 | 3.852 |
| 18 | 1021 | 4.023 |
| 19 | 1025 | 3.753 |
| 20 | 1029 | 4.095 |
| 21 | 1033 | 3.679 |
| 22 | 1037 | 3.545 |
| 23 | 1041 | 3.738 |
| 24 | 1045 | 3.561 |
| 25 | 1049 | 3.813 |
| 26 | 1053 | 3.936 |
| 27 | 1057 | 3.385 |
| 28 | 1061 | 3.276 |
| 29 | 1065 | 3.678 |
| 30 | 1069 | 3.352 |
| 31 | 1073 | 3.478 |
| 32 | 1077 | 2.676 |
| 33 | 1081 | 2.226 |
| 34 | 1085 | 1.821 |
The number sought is 3.93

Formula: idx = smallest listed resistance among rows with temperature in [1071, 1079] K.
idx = 2.676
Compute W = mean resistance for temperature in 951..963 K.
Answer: 4.05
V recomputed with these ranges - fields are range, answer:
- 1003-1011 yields 4.18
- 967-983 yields 4.18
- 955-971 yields 4.21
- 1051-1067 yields 3.57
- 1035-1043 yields 3.64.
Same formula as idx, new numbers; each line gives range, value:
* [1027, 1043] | 3.545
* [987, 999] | 3.743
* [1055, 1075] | 3.276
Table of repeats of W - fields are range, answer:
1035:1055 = 3.72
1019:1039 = 3.82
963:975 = 4.3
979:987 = 4.18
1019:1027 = 3.89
